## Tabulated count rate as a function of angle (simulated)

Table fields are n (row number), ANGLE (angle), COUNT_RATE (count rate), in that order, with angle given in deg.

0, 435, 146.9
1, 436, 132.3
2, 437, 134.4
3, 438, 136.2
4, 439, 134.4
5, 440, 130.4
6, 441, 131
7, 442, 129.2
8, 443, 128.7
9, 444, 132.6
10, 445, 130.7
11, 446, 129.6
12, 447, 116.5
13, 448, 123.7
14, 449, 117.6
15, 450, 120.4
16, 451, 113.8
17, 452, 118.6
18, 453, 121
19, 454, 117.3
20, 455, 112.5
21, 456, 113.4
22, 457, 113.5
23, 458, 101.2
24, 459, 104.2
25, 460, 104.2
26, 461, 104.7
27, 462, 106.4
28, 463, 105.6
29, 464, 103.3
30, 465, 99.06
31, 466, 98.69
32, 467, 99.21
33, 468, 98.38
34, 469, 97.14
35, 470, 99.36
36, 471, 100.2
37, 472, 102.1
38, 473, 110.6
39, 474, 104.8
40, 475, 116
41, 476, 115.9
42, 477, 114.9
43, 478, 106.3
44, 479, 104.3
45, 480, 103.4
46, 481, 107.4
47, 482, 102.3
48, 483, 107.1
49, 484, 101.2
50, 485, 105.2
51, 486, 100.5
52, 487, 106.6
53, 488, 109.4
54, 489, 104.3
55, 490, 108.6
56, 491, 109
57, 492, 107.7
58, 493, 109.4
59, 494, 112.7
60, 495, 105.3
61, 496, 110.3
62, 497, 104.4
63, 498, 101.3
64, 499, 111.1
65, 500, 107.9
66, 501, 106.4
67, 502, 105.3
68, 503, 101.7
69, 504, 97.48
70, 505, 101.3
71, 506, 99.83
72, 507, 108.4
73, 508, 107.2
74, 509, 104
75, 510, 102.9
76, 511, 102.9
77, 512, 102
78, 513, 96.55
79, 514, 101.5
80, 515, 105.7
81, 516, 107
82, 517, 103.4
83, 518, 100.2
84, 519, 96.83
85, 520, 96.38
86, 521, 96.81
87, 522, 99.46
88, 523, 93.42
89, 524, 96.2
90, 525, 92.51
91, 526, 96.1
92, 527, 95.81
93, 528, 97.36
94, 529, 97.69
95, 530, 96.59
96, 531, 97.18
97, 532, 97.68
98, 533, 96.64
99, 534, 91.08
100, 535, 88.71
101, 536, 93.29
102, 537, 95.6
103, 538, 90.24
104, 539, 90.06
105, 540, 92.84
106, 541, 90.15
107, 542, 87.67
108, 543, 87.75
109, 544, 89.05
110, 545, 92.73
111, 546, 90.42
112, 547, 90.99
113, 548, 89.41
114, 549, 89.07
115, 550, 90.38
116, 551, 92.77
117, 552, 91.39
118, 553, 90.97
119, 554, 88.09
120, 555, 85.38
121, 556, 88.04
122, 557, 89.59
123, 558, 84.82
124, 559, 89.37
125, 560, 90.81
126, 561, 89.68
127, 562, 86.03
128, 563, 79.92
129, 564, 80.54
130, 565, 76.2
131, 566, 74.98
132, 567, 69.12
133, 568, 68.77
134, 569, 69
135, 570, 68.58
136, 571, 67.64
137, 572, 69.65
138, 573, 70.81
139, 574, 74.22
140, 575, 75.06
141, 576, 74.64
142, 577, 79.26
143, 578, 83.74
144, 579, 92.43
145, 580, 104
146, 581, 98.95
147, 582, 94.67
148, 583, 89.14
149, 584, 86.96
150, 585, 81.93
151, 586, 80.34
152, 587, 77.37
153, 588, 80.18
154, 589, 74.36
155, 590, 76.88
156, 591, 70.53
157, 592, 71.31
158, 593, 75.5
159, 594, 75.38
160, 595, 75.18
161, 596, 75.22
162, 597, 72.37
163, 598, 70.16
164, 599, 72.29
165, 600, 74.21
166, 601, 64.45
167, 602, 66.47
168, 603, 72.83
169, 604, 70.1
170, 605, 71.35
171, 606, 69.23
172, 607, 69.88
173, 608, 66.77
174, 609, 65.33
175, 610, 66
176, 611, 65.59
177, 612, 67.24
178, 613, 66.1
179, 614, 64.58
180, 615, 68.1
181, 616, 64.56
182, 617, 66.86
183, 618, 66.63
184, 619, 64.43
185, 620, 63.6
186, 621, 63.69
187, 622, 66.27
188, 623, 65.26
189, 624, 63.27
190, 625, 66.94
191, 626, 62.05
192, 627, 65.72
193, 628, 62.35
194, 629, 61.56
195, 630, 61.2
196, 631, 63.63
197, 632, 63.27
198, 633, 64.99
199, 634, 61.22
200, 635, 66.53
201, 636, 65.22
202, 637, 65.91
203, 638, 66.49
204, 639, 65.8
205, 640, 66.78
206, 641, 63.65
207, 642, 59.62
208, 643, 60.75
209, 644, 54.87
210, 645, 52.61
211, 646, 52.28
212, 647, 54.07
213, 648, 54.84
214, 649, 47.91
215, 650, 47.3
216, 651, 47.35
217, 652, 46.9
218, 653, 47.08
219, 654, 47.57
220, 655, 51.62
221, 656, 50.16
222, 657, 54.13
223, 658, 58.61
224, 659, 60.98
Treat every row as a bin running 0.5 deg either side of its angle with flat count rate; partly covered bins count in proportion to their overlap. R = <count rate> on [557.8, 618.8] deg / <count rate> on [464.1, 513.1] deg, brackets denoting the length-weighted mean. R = 0.72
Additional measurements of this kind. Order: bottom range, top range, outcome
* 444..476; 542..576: 0.75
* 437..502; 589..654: 0.58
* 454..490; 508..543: 0.92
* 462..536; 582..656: 0.64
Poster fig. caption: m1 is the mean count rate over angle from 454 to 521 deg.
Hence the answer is 105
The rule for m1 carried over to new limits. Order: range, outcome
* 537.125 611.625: 80.3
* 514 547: 95.1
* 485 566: 96.8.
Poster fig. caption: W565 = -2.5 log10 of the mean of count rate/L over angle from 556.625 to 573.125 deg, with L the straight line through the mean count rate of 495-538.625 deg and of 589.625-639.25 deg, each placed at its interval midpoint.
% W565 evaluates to 0.08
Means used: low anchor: 99.9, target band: 78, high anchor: 67.4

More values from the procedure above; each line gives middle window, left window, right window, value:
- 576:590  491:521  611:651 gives -0.098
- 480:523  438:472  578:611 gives -0.027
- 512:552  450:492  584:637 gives -0.054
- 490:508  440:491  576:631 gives -0.048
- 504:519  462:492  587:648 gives -0.079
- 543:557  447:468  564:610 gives -0.055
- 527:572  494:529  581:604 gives 0.035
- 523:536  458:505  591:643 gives -0.041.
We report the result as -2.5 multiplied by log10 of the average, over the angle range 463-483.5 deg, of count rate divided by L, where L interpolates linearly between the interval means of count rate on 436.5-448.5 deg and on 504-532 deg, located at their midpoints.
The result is 0.13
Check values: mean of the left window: 130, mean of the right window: 99.7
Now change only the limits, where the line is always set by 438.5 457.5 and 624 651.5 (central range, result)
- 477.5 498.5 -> 0.036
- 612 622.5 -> 0.024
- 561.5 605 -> 0.016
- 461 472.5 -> 0.157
